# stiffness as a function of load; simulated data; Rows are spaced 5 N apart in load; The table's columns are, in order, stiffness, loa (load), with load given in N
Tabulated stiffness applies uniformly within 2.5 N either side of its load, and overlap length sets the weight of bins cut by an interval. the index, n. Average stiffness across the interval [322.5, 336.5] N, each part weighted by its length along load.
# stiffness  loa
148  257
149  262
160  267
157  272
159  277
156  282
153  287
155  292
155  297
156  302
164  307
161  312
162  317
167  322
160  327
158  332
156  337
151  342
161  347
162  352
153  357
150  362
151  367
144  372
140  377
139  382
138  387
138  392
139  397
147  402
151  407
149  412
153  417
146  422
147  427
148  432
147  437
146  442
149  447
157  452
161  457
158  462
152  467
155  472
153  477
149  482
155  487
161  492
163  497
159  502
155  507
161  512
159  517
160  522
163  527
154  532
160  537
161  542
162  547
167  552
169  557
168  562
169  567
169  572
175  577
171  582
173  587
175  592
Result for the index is 160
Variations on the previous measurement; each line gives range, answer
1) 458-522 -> 157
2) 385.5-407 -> 142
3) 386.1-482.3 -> 149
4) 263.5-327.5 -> 159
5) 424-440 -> 147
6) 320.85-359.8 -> 158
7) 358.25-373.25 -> 149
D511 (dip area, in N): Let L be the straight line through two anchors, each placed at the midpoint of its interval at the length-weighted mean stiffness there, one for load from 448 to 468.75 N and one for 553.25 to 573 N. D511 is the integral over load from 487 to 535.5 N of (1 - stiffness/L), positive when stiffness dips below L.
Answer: 1.0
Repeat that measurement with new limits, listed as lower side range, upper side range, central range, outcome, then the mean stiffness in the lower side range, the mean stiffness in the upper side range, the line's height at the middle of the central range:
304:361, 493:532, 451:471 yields 0.3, 159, 160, 160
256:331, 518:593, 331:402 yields 5.2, 158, 166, 160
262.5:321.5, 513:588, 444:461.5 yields 0.7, 158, 165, 162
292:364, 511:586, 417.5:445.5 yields 2.4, 158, 165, 161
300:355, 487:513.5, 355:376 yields 1.4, 160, 159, 160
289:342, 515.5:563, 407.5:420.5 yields 0.8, 159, 162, 160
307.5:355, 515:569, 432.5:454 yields 1.6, 160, 163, 161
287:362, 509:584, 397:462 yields 4.5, 158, 164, 161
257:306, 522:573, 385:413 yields 2.8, 155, 164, 159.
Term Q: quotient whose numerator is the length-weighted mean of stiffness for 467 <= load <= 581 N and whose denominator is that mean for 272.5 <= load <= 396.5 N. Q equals 1.05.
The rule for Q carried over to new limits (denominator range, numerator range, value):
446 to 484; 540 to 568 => 1.07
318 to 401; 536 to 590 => 1.12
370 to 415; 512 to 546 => 1.12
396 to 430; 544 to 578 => 1.14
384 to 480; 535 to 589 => 1.12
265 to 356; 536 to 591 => 1.06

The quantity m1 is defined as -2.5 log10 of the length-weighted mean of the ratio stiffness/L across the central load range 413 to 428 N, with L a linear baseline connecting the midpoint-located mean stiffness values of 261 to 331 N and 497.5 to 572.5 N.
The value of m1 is 0.081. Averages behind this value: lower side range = 158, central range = 149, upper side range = 162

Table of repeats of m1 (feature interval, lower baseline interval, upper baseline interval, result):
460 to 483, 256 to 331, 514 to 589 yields 0.06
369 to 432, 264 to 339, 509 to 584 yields 0.12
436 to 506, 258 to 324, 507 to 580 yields 0.05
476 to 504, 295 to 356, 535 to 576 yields 0.05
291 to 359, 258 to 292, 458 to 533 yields -0.02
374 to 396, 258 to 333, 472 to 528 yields 0.14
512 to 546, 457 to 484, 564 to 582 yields 0.03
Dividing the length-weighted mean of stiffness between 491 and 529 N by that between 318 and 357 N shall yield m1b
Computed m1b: 1.0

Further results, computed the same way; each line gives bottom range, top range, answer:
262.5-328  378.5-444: 0.92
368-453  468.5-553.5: 1.09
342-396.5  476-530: 1.07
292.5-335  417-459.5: 0.94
